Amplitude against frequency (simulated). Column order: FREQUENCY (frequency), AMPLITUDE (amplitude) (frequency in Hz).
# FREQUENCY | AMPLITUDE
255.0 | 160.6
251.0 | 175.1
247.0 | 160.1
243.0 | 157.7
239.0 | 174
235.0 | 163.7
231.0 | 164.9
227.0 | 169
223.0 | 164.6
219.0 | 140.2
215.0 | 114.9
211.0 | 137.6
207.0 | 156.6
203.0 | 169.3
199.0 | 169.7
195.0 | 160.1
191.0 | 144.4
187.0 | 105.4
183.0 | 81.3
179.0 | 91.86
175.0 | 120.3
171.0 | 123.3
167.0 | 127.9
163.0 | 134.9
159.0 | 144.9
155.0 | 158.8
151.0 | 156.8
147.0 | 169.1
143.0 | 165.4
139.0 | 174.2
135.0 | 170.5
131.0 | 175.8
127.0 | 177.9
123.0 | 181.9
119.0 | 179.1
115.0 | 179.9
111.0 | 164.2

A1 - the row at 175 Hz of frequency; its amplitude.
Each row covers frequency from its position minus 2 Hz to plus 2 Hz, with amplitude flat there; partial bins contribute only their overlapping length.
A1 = 120.3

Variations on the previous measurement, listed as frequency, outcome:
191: 144.4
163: 134.9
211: 137.6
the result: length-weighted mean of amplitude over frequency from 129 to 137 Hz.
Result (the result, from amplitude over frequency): 173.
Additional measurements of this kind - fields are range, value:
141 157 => 163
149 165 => 149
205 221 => 137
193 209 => 164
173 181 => 106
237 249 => 164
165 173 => 126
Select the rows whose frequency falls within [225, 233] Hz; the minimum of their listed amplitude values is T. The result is 164.9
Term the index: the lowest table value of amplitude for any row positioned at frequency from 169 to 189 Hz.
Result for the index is 81.3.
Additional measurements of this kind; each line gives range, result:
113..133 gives 175.8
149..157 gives 156.8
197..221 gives 114.9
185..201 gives 105.4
